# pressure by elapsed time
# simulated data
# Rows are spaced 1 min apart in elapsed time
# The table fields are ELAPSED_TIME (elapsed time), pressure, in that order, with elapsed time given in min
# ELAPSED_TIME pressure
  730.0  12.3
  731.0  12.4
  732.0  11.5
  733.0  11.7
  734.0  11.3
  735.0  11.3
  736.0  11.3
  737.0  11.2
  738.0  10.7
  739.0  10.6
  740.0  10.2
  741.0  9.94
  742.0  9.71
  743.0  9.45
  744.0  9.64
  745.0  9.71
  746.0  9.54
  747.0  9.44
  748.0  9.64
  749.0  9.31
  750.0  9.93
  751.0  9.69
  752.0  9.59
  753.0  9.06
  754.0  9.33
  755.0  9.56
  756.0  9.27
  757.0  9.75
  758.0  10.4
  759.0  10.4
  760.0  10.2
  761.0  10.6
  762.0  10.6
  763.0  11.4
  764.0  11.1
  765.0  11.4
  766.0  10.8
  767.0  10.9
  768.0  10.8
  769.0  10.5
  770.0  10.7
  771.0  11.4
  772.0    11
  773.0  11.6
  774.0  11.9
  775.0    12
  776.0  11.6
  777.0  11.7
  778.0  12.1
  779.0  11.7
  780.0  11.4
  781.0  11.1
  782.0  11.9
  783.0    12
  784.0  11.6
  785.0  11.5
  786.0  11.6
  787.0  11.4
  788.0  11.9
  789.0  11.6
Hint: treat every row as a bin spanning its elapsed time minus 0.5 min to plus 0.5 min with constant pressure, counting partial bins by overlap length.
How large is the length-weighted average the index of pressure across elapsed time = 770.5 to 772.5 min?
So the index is 11.2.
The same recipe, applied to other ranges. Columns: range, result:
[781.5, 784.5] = 11.8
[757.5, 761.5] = 10.4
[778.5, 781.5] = 11.4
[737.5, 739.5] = 10.6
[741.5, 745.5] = 9.63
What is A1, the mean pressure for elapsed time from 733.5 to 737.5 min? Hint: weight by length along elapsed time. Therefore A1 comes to 11.3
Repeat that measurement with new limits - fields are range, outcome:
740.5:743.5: 9.7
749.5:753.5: 9.57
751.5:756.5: 9.36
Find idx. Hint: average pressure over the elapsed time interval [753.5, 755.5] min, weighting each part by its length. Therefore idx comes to 9.45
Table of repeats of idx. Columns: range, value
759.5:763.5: 10.7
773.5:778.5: 11.9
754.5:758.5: 9.74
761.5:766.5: 11.1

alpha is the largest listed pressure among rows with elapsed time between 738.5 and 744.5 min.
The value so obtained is 10.6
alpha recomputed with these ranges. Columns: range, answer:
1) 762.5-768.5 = 11.4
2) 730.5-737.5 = 12.4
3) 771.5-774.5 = 11.9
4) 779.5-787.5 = 12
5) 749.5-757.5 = 9.93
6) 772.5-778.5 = 12.1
